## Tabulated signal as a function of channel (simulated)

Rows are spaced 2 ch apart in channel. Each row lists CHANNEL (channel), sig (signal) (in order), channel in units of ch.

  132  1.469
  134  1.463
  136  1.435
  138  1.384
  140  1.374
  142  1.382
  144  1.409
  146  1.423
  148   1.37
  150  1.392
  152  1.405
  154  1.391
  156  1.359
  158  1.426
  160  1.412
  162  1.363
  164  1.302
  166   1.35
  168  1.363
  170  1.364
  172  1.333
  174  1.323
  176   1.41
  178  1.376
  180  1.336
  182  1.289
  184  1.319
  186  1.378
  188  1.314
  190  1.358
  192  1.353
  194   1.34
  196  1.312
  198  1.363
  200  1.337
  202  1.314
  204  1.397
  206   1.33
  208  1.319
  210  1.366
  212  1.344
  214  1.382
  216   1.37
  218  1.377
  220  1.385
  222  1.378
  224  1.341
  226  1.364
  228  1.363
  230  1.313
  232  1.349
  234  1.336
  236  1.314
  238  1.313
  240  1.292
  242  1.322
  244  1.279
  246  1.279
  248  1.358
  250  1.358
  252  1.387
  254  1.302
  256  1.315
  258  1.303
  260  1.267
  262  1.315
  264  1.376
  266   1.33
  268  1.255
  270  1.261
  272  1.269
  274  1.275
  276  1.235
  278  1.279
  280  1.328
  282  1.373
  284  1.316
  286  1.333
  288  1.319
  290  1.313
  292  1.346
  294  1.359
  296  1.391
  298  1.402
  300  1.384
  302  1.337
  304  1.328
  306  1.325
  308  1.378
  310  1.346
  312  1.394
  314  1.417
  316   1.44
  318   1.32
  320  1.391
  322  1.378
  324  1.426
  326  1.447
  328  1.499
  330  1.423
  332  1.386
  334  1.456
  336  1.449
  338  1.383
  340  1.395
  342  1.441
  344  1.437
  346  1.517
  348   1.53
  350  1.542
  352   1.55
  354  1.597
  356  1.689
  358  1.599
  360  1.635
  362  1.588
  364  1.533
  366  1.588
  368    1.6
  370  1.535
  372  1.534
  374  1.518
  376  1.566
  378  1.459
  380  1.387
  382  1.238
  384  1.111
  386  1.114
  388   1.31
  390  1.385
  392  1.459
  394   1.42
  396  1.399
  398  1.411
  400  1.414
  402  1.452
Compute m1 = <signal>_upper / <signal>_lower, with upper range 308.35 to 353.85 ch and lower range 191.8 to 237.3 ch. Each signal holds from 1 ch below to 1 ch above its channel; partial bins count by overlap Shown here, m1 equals 1.1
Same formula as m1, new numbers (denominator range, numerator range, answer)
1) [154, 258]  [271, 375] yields 1.06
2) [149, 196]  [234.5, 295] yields 0.97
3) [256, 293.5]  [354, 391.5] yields 1.13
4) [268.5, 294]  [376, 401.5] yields 1.04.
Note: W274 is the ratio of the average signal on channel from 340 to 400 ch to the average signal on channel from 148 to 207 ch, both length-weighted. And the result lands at 1.08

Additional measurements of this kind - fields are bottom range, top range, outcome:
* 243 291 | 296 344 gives 1.07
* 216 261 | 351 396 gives 1.10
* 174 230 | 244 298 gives 0.98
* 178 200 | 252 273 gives 0.97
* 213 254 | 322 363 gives 1.12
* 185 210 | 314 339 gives 1.05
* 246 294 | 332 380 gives 1.16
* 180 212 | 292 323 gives 1.02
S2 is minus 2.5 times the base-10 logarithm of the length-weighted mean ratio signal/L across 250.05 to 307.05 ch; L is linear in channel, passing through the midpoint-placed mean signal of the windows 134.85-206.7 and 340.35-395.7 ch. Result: 0.08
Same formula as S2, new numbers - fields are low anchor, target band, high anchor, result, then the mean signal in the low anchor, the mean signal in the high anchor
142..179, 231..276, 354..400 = 0.08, 1.38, 1.46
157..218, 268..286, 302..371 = 0.10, 1.35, 1.47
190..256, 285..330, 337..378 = 0.07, 1.34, 1.54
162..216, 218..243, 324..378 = 0.04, 1.35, 1.51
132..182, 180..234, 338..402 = 0.04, 1.38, 1.47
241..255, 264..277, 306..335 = 0.06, 1.33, 1.4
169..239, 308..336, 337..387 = 0.03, 1.35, 1.48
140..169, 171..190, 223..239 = 0.02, 1.38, 1.34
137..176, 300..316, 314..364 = 0.07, 1.38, 1.48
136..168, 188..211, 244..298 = 0.01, 1.38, 1.32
